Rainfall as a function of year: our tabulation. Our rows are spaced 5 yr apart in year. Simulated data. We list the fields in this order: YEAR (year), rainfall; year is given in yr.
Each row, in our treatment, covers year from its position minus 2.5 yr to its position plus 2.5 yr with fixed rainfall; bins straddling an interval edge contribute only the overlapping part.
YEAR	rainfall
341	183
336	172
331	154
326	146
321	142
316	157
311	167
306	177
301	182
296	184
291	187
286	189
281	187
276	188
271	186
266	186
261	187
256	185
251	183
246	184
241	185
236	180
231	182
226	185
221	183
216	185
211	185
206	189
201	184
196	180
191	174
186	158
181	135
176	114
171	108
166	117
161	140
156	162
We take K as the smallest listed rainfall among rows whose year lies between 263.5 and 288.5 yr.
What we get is 186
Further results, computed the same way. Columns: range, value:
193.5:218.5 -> 180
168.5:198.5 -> 108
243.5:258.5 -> 183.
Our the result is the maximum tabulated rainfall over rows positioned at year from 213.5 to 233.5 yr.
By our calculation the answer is 185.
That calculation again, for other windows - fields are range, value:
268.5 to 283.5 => 188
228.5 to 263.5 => 187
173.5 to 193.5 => 174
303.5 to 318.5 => 177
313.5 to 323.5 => 157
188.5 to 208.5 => 189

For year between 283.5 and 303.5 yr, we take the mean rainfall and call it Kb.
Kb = 186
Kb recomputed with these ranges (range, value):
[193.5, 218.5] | 185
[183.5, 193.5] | 166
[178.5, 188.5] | 146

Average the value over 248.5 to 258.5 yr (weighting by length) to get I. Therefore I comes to 184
